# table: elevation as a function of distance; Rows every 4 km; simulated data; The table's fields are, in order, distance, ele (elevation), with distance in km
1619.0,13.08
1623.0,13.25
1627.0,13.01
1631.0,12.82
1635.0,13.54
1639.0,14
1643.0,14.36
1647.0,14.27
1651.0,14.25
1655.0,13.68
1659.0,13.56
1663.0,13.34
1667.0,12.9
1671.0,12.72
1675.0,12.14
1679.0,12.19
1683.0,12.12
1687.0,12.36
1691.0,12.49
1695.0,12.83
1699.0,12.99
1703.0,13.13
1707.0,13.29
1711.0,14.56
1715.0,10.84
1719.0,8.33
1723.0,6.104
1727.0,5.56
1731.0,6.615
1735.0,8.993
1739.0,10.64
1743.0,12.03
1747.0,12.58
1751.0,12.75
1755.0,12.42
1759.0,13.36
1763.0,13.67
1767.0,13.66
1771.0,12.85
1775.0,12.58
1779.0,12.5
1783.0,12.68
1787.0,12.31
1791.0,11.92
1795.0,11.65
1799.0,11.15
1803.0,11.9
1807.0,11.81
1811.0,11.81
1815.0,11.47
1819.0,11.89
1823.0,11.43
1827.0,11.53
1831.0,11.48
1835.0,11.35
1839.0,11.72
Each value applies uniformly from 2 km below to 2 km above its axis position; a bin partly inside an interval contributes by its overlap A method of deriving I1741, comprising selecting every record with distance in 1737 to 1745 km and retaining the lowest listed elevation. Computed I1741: 10.64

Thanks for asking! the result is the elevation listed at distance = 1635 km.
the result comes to 13.54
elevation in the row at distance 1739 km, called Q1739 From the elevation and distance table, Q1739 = 10.64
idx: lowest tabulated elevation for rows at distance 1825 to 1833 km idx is 11.48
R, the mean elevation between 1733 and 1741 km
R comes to 9.82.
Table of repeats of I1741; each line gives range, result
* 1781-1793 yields 11.92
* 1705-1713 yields 13.29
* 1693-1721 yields 8.33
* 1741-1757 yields 12.03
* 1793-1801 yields 11.15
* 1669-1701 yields 12.12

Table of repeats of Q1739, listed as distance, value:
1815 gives 11.47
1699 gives 12.99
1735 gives 8.993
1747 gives 12.58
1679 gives 12.19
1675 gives 12.14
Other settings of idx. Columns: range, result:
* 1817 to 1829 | 11.43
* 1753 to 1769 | 12.42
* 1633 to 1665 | 13.34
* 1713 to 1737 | 5.56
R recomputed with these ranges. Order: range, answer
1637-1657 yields 14.1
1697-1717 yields 13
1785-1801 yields 11.8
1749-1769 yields 13.2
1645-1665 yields 13.8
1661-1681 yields 12.7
